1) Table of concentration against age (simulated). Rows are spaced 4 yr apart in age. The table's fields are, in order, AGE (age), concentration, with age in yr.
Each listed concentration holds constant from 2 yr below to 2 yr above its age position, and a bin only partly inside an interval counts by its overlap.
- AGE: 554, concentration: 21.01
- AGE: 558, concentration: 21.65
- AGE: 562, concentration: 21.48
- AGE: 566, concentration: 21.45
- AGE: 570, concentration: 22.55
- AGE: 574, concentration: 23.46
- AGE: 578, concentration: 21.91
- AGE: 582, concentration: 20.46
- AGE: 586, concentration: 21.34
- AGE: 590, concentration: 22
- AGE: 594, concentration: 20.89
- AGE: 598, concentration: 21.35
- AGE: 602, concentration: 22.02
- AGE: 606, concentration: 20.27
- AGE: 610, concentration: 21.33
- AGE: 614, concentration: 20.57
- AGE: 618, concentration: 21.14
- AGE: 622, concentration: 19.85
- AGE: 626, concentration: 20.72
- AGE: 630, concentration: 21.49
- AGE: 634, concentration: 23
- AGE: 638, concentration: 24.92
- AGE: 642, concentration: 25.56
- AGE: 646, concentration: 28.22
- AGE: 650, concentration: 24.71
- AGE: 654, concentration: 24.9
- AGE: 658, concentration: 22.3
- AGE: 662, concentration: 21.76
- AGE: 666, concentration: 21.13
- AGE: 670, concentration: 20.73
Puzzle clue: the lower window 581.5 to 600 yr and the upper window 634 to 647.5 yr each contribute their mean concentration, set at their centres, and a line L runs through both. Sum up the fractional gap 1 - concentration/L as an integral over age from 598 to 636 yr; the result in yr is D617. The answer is 3.8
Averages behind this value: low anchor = 21.3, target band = 21.2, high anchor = 25.7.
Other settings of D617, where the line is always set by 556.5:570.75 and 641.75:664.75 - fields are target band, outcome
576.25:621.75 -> 3.22 yr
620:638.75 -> 1.50 yr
